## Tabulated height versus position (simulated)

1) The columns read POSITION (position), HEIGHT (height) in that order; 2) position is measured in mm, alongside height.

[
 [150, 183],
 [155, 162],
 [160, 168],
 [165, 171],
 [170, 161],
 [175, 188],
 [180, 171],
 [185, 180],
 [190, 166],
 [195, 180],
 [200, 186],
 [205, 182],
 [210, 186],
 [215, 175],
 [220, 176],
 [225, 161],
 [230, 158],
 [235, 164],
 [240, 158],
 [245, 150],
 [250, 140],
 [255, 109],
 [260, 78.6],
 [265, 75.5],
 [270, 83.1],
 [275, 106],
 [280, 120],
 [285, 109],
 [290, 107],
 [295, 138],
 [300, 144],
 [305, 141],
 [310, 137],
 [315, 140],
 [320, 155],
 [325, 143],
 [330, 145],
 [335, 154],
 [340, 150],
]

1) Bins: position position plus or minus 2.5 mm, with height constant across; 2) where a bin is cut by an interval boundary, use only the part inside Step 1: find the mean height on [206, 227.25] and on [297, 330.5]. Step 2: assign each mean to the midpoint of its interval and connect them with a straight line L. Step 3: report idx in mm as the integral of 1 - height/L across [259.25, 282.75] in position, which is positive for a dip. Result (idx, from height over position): 9.5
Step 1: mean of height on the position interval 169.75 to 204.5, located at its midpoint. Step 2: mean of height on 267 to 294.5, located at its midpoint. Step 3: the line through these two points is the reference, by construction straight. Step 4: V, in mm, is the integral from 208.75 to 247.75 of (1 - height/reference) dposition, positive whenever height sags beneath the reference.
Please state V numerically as -5.00 mm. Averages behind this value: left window 177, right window 107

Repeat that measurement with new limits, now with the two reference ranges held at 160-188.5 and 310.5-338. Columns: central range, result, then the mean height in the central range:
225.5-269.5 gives 8.86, 128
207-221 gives -1.11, 179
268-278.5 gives 3.92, 97.5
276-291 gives 4.10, 112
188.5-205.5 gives -0.96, 179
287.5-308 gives 2.53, 133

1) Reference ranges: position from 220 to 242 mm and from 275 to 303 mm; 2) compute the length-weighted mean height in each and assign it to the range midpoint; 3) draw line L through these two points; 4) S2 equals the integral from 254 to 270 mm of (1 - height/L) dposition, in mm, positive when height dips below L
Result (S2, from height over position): 6.4 mm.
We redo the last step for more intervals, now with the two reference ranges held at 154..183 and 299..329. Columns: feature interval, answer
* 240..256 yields 1.7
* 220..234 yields -0.3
